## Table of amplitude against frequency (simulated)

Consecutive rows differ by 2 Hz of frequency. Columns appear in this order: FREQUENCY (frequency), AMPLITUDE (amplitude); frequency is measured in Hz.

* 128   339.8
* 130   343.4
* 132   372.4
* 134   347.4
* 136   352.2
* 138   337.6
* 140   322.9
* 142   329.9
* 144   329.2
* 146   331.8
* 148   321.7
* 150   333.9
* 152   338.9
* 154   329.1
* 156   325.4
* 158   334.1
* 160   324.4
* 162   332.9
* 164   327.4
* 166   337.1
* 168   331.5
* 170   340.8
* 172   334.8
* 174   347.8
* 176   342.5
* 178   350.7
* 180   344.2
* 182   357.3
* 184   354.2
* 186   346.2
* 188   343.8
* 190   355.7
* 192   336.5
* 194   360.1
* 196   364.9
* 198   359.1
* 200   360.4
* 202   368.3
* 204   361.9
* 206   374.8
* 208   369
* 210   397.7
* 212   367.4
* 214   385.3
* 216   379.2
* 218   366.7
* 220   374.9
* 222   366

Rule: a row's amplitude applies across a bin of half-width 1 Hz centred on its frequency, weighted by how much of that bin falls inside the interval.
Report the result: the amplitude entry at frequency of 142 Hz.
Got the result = 329.9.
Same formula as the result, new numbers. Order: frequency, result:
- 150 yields 333.9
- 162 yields 332.9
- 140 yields 322.9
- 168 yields 331.5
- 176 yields 342.5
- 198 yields 359.1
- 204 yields 361.9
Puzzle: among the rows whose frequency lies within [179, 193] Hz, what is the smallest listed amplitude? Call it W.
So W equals 336.5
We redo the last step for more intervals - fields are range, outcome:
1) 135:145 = 322.9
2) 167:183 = 331.5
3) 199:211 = 360.4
